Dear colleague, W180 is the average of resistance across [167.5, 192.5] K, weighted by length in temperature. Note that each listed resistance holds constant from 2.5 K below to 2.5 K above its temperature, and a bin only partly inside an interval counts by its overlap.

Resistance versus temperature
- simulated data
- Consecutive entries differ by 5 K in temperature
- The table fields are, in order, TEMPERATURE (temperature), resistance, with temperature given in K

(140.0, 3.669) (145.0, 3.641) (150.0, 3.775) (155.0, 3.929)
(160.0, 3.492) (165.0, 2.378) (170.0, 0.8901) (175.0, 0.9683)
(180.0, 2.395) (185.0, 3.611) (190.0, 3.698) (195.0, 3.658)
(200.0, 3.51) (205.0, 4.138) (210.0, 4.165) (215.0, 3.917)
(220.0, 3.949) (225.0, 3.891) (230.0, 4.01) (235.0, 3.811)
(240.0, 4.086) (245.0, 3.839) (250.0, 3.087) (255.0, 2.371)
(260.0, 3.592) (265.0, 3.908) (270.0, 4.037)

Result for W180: 2.31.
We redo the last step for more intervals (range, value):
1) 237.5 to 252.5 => 3.67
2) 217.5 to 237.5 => 3.92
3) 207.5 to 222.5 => 4.01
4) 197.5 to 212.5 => 3.94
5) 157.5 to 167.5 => 2.94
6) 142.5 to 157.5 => 3.78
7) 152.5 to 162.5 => 3.71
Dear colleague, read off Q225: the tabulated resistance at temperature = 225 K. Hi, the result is 3.891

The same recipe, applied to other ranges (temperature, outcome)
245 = 3.839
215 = 3.917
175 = 0.9683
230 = 4.01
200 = 3.51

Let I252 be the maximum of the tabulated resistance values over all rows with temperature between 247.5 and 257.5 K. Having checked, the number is 3.087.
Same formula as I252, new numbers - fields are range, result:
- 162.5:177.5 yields 2.378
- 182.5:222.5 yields 4.165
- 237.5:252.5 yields 4.086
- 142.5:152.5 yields 3.775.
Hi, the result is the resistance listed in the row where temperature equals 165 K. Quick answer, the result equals 2.378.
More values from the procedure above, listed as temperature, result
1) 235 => 3.811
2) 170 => 0.8901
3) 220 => 3.949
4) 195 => 3.658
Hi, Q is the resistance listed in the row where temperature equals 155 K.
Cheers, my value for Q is 3.929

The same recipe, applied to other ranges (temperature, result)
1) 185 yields 3.611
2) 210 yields 4.165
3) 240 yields 4.086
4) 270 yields 4.037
